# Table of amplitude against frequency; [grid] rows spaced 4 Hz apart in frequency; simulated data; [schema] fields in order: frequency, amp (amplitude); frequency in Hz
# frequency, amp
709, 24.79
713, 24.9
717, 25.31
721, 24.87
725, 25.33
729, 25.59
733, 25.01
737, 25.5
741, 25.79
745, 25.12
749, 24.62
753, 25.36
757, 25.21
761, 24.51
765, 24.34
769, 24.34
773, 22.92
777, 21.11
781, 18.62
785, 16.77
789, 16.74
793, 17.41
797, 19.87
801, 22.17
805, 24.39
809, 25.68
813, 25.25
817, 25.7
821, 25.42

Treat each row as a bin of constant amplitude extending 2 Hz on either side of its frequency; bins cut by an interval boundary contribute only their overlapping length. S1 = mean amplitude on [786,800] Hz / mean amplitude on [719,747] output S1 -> 0.72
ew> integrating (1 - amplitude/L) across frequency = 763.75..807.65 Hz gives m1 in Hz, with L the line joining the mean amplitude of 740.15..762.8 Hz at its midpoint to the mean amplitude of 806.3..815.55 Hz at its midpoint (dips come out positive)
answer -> 7.7 Hz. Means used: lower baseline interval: 25.1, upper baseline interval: 25.4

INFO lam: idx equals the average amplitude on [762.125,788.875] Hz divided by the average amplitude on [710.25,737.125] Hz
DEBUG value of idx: 0.84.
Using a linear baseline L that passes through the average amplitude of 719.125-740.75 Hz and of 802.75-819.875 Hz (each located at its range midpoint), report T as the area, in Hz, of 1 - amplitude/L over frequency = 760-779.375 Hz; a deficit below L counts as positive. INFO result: 1.5 Hz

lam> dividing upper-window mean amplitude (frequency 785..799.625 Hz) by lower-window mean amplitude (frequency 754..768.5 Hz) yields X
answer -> 0.73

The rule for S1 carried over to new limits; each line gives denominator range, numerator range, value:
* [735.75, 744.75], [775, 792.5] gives 0.71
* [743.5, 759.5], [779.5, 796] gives 0.70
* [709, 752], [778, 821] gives 0.85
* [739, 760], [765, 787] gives 0.84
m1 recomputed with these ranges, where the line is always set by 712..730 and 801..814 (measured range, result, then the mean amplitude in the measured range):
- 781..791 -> 3.09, 17.1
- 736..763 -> -0.14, 25.1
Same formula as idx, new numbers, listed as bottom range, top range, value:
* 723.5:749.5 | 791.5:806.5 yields 0.83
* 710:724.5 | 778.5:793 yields 0.70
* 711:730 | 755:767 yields 0.98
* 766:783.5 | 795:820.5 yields 1.10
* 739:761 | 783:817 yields 0.85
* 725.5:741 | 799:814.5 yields 0.96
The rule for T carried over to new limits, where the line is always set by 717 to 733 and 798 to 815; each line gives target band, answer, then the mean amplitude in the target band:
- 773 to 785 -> 2.3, 19.9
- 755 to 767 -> 0.0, 24.7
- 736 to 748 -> -0.2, 25.4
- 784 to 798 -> 3.9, 17.6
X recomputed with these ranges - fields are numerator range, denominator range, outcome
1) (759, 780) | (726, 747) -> 0.91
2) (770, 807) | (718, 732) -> 0.80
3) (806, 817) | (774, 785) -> 1.30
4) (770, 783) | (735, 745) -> 0.83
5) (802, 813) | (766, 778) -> 1.08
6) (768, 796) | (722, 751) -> 0.77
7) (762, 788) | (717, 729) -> 0.84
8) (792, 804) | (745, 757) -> 0.81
